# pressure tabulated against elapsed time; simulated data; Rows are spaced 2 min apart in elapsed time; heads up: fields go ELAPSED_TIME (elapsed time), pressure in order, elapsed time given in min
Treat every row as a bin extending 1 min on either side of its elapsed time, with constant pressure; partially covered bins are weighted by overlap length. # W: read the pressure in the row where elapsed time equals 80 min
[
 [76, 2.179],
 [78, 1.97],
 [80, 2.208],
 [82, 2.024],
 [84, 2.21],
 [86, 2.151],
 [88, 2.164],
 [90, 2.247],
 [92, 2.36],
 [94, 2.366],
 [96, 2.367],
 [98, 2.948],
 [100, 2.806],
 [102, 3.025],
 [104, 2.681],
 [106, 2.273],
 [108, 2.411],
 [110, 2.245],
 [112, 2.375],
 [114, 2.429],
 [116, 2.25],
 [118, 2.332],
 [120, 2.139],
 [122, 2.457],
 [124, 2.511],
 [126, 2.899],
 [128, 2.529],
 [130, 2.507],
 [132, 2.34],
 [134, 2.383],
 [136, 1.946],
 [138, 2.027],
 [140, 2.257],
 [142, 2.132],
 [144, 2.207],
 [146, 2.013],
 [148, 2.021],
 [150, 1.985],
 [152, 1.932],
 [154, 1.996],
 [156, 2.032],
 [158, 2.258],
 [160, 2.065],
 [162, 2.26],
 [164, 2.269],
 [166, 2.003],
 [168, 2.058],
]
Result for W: 2.208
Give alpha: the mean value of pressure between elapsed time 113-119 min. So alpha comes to 2.34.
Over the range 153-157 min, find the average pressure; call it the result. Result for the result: 2.01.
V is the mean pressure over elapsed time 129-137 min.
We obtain 2.29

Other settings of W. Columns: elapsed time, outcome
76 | 2.179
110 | 2.245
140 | 2.257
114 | 2.429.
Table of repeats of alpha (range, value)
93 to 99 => 2.56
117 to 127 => 2.47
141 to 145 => 2.17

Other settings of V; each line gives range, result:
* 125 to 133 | 2.57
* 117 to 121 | 2.24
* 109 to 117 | 2.32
